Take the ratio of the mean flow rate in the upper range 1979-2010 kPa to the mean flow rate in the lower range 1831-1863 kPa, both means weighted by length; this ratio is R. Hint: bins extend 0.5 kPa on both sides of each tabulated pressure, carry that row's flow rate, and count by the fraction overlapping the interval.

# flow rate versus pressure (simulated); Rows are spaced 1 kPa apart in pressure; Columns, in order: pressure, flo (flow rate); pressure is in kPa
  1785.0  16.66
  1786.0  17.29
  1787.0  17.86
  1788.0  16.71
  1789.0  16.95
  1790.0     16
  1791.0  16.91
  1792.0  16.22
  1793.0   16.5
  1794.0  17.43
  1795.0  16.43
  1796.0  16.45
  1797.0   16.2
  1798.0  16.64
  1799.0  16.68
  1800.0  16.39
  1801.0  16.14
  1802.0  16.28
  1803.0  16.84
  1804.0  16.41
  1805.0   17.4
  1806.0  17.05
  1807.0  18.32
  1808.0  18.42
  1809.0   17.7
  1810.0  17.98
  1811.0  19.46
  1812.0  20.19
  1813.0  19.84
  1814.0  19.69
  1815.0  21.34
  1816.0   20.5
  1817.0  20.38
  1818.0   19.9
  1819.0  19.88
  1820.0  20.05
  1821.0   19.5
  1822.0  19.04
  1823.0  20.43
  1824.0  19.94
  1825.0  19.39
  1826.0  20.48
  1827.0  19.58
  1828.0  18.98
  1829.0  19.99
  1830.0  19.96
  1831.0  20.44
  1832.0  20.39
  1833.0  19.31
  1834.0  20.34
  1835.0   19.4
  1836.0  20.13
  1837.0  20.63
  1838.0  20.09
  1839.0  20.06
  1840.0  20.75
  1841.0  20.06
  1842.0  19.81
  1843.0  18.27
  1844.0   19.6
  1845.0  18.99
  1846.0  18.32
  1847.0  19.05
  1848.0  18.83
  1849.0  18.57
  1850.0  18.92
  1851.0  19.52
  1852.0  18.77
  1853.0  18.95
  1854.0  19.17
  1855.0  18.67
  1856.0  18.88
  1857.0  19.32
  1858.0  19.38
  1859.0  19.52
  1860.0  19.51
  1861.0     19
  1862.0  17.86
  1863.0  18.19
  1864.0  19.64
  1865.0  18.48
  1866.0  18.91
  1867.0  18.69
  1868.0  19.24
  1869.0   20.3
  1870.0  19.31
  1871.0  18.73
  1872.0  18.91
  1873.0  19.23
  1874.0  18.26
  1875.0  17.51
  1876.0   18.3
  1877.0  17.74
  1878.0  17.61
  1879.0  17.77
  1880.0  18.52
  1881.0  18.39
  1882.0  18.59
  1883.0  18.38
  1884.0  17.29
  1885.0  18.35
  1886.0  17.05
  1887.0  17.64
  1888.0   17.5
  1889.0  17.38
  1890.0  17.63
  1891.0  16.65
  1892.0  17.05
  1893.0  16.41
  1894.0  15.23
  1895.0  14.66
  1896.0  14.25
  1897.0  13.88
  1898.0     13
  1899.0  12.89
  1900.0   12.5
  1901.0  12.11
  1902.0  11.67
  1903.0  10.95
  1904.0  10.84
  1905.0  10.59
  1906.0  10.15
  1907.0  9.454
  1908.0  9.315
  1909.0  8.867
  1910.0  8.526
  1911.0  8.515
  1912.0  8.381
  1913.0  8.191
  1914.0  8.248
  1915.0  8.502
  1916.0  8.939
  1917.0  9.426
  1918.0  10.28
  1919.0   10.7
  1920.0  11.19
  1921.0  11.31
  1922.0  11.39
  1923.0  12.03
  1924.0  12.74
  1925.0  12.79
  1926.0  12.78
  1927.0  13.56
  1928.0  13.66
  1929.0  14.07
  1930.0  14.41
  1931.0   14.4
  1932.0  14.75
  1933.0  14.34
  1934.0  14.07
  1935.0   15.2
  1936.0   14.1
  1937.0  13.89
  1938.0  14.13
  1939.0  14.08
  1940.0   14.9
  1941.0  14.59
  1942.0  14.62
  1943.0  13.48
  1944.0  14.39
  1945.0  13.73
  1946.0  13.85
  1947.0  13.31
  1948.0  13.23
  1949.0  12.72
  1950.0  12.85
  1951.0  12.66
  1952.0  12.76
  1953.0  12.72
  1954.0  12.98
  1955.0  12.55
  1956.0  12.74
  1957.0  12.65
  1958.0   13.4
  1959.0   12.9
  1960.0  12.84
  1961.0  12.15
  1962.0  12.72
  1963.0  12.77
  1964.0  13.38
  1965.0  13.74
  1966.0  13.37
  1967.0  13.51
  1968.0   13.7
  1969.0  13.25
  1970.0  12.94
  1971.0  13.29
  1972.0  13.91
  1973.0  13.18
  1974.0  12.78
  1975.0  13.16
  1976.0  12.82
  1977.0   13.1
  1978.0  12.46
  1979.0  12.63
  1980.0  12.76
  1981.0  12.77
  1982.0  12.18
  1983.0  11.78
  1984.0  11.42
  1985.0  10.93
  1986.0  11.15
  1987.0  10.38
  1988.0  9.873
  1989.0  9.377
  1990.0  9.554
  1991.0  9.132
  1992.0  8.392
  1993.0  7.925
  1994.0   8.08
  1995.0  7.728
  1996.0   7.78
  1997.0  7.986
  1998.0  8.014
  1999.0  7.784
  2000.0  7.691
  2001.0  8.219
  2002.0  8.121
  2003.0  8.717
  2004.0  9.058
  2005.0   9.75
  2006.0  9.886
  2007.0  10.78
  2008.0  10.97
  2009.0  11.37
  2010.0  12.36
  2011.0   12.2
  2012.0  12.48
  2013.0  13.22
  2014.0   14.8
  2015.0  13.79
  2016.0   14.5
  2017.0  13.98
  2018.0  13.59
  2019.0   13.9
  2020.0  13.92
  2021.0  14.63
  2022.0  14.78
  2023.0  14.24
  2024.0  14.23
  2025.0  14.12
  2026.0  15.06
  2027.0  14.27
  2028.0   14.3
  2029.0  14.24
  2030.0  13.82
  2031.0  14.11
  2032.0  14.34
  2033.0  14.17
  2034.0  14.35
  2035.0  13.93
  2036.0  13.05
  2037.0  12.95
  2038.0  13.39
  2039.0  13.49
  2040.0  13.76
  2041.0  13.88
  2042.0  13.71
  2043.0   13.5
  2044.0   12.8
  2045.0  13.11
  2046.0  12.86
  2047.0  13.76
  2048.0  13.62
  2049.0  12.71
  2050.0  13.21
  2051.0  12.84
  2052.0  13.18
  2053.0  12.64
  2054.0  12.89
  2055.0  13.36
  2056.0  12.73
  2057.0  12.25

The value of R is 0.50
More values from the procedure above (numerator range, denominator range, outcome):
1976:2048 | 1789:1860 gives 0.64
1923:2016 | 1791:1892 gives 0.65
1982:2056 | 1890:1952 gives 0.96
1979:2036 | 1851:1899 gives 0.65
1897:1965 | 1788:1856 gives 0.66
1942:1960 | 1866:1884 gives 0.71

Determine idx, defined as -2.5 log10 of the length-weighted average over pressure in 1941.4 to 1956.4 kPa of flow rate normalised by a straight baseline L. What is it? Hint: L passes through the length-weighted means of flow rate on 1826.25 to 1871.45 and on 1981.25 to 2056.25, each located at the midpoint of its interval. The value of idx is 0.14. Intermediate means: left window 19.4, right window 12.1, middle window 13.3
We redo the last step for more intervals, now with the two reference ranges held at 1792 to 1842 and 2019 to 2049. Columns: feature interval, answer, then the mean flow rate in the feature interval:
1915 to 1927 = 0.416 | 11.2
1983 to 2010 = 0.494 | 9.34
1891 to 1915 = 0.410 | 11.6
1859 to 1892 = -0.049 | 18.3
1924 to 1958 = 0.173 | 13.6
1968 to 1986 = 0.197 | 12.7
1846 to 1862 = -0.059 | 19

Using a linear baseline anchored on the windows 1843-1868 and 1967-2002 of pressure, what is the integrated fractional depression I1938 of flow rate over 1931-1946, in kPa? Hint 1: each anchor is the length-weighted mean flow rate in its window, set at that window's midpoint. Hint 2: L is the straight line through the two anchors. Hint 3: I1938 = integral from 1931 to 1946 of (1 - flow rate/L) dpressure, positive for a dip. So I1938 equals -0.63 kPa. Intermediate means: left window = 18.9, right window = 10.8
